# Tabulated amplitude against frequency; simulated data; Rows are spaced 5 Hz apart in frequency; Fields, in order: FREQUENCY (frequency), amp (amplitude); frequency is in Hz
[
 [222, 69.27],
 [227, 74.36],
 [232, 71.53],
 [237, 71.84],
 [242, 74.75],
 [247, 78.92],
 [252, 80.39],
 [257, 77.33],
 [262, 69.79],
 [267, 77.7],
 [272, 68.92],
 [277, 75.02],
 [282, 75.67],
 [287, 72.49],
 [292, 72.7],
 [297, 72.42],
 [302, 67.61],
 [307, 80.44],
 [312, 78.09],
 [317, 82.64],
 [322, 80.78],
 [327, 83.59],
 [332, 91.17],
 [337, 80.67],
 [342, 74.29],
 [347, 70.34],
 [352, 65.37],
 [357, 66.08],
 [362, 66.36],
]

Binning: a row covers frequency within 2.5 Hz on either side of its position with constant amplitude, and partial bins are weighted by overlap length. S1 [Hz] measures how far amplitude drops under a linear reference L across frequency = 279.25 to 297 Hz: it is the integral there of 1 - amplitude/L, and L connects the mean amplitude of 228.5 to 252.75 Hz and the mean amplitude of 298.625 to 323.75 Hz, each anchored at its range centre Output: 0.8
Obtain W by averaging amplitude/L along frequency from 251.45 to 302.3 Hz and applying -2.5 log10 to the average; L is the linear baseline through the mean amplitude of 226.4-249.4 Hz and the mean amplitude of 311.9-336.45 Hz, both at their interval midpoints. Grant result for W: 0.07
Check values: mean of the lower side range 74.3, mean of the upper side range 83.6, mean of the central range 73.6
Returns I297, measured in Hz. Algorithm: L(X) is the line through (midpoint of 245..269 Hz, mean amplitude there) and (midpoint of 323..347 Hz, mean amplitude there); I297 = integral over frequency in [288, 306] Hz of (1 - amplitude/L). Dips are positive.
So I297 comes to 1.6 Hz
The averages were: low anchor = 76.8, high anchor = 81.1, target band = 71.8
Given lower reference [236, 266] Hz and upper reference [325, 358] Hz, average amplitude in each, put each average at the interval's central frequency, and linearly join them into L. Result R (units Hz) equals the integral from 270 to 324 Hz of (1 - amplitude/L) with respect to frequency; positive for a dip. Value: 0.6 Hz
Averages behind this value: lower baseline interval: 75.8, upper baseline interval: 76.3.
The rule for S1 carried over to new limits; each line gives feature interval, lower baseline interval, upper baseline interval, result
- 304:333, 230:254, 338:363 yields -4.5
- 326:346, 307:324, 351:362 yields -2.2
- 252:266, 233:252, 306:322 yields 0.3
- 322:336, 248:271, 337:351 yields -2.3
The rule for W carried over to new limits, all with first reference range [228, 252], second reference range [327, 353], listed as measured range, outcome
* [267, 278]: 0.04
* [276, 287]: 0.02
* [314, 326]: -0.06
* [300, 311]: 0.03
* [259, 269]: 0.03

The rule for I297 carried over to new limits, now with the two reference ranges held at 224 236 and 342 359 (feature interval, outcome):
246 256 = -1.0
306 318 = -1.8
